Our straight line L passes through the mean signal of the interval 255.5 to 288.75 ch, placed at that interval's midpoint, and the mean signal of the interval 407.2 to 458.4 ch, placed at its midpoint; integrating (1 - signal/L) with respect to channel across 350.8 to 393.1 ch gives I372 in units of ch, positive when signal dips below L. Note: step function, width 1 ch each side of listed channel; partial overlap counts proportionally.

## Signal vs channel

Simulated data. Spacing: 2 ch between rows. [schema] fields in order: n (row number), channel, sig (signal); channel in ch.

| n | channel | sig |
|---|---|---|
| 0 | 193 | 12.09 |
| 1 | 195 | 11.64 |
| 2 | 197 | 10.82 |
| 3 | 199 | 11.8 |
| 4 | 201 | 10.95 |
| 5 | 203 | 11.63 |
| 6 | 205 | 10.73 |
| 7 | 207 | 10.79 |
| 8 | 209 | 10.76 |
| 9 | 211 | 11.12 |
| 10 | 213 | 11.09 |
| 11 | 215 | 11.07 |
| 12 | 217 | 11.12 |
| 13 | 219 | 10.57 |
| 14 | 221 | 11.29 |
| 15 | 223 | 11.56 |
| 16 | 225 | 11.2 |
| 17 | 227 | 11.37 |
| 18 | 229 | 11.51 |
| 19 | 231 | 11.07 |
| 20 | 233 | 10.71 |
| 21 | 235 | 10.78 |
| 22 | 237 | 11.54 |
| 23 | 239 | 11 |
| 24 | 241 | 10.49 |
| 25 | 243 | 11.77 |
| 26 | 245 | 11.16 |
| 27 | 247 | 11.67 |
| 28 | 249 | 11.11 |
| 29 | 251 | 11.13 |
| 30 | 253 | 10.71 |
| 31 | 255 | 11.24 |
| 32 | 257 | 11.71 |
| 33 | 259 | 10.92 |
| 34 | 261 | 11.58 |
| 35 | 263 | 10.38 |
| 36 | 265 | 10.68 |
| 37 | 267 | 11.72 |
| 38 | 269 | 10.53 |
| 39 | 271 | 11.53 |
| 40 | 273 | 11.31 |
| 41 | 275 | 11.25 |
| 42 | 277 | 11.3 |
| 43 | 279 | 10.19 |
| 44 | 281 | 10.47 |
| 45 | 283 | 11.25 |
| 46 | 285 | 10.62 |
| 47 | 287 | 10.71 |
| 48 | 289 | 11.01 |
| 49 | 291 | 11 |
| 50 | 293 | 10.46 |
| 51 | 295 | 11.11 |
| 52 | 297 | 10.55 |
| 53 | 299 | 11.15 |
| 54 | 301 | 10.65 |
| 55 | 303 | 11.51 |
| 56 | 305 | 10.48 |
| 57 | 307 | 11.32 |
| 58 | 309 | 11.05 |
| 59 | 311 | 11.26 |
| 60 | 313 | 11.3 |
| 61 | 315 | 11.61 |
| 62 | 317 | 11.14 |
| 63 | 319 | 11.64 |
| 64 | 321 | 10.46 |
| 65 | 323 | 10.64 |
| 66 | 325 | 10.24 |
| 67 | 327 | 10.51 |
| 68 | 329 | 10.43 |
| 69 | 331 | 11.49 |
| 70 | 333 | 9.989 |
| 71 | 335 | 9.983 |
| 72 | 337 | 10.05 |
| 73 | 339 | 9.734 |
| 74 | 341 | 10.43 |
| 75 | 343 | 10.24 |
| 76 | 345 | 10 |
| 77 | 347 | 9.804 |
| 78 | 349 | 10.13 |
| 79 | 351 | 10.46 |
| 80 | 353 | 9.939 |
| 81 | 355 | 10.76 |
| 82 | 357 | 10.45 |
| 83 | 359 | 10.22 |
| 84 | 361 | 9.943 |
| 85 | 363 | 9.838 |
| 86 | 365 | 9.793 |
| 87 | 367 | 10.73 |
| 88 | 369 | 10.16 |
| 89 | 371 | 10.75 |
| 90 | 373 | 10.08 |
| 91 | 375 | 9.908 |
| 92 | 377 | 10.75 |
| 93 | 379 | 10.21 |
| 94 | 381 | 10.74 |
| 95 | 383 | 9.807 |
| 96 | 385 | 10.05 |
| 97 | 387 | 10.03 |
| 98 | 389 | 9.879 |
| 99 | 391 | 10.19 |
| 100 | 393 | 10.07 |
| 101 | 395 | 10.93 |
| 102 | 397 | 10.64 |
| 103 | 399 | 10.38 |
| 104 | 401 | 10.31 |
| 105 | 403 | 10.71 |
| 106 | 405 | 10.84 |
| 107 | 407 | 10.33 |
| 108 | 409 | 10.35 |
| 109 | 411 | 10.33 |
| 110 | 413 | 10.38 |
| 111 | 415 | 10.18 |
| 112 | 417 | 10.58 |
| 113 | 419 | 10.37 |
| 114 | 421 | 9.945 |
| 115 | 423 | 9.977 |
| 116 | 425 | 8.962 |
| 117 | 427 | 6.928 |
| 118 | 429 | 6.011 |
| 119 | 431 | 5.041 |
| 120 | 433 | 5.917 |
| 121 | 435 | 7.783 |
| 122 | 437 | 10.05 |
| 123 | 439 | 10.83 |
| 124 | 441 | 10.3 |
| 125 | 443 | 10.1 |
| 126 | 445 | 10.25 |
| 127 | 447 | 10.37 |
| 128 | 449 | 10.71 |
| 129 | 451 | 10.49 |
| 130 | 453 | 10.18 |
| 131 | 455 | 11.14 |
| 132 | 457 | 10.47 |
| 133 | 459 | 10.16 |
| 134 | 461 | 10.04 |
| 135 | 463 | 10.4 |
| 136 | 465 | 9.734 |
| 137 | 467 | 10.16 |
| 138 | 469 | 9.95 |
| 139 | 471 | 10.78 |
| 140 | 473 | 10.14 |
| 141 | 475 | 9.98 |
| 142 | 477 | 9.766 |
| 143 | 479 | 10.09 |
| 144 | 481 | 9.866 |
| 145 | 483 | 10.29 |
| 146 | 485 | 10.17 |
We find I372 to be -0.5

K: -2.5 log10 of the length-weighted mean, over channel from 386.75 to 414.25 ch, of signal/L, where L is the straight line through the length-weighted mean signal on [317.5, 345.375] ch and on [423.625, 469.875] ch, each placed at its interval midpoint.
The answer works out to -0.06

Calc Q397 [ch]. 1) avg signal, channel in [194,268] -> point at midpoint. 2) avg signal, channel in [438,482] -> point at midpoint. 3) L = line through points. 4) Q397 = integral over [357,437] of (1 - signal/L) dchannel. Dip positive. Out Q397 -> 5.77 ch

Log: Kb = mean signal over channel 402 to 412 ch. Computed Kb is 10.5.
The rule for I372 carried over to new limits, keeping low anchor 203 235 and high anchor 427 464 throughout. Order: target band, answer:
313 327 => -0.8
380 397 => -0.7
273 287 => -0.3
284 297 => -0.3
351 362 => -0.3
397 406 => -0.8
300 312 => -0.7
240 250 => -0.3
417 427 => 0.0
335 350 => 0.2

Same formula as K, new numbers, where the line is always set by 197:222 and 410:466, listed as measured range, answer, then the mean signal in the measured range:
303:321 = -0.08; 11.2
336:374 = -0.01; 10.2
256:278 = -0.05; 11.2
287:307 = -0.04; 10.9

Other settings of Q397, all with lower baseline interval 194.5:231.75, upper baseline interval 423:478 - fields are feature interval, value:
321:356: 0.00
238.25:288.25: -1.14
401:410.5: -0.67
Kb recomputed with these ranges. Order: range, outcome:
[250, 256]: 11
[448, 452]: 10.6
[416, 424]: 10.2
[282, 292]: 10.9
